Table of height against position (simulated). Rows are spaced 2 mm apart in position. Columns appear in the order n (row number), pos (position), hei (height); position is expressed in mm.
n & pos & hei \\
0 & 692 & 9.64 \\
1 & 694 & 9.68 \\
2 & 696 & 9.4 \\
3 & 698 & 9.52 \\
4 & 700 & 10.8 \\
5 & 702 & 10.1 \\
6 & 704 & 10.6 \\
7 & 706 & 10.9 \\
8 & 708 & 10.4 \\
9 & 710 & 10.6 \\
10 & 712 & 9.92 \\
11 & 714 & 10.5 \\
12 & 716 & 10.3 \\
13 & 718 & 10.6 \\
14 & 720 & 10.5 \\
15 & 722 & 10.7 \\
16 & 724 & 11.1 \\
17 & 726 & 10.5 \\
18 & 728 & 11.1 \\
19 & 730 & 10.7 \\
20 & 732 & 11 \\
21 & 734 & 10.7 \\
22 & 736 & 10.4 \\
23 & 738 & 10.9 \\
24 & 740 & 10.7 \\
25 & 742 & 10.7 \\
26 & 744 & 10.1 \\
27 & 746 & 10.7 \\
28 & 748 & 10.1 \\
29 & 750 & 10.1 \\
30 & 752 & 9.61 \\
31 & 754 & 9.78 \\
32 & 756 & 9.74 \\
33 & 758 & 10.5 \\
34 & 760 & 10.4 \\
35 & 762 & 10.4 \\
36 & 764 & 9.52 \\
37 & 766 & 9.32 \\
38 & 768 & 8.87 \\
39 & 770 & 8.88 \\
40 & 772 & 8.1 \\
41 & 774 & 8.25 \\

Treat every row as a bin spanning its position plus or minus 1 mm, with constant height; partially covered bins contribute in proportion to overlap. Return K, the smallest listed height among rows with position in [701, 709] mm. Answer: 10.1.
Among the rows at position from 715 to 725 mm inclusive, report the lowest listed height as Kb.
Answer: 10.3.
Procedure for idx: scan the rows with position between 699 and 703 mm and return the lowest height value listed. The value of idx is 10.1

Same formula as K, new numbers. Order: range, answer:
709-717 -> 9.92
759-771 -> 8.87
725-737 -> 10.4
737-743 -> 10.7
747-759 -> 9.61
